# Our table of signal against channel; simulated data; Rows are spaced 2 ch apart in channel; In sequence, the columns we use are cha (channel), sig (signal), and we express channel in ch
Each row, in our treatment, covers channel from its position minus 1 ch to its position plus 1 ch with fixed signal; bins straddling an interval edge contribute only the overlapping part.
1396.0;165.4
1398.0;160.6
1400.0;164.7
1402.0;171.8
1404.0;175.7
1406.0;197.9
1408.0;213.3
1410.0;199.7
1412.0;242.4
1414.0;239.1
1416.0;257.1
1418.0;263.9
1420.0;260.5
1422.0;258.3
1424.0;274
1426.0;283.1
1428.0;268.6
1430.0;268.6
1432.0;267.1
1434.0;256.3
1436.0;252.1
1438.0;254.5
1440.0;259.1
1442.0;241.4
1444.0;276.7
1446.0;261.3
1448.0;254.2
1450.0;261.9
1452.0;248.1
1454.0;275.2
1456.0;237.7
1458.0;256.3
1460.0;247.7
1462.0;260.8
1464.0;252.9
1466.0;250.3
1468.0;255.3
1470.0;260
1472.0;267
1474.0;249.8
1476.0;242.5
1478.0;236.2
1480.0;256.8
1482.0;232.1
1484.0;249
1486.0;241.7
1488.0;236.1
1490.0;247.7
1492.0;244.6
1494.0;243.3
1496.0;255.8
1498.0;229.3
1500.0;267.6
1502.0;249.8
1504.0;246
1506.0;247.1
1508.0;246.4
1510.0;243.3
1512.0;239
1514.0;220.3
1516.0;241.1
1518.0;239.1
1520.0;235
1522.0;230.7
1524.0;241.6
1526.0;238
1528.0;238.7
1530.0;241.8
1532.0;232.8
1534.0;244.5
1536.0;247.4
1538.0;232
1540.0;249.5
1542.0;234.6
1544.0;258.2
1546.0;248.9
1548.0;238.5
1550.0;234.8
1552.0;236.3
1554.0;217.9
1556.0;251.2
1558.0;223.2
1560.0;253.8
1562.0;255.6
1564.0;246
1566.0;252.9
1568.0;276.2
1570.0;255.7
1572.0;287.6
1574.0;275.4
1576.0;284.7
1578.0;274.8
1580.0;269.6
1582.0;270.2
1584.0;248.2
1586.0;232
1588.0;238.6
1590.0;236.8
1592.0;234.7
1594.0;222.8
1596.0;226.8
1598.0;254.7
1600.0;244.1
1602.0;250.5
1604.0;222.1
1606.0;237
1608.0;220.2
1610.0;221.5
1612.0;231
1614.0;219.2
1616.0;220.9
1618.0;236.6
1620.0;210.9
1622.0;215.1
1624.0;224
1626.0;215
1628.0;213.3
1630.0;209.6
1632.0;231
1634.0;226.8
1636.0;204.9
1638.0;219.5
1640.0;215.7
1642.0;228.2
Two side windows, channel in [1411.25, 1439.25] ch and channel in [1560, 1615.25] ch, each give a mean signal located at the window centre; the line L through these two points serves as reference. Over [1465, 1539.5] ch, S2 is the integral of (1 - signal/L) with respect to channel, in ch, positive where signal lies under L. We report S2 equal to 3.1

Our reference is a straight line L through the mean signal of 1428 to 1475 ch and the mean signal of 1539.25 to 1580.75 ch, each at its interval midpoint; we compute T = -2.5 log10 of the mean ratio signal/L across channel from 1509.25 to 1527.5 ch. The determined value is 0.08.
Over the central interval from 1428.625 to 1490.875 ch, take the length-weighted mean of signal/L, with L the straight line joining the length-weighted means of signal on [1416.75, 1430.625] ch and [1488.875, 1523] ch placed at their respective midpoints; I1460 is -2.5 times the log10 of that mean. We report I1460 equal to 0.01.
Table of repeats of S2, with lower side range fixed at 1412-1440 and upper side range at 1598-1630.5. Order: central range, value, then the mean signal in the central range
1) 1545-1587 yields -3.5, 254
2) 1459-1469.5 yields 0.0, 254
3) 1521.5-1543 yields 0.1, 239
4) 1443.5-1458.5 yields -0.1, 258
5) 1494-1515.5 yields 0.2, 244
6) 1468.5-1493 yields 0.4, 247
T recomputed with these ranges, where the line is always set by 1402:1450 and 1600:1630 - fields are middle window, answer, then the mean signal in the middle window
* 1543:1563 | -0.05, 242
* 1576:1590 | -0.13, 256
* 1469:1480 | -0.04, 252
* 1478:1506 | -0.03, 246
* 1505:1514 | -0.02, 241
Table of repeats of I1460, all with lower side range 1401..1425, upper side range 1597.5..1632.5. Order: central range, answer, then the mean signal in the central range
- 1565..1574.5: -0.186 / 269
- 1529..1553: -0.066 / 242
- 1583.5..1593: -0.052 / 238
